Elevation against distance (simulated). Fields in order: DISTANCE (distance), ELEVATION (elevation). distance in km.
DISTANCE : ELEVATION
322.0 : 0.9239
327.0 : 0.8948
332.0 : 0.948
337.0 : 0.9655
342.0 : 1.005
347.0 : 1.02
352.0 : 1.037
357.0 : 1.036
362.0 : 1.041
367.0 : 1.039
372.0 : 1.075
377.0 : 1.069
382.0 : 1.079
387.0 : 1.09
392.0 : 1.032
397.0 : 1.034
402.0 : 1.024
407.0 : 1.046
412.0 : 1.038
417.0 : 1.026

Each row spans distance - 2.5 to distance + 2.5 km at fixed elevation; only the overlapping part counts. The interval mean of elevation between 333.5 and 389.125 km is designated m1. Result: 1.04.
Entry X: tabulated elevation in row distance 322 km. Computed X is 0.9239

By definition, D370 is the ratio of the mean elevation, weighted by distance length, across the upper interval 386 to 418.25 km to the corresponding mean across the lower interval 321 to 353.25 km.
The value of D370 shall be 1.07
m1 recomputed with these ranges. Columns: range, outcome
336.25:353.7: 1.01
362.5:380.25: 1.06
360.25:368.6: 1.04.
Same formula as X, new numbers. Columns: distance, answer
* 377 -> 1.069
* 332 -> 0.948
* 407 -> 1.046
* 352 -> 1.037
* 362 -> 1.041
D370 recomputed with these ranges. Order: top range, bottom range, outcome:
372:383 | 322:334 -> 1.17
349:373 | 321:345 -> 1.10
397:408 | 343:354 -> 1.01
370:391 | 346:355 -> 1.04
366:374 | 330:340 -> 1.10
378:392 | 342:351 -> 1.05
